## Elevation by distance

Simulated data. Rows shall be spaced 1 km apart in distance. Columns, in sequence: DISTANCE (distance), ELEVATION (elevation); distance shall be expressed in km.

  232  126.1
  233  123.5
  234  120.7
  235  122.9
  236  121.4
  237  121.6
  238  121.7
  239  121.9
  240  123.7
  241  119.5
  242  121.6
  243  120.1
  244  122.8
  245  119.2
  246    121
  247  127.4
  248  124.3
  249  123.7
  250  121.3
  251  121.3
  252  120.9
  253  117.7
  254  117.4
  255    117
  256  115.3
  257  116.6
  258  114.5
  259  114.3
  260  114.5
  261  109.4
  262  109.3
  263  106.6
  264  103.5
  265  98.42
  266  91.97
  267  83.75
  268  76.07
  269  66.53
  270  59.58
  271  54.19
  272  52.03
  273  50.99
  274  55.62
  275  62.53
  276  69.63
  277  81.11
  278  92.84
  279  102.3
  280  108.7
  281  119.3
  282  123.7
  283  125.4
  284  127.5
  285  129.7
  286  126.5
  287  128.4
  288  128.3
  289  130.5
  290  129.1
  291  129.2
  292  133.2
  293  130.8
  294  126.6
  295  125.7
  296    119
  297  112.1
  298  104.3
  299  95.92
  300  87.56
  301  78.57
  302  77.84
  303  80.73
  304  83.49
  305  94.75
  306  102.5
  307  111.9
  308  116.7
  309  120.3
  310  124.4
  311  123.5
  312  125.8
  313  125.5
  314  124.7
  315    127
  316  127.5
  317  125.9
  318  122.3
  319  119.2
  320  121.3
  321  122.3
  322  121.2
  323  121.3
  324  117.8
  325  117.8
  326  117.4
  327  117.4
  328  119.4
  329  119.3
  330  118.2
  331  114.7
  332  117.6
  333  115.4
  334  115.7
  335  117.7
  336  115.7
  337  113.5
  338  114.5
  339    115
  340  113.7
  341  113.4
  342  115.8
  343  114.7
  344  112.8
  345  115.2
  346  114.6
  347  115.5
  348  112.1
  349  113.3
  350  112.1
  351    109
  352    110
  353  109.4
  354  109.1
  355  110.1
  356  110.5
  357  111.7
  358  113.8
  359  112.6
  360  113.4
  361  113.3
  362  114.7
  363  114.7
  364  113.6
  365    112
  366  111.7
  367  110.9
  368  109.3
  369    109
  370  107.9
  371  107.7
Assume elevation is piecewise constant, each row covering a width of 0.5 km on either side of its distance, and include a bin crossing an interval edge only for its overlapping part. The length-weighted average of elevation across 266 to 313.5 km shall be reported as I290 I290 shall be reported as 102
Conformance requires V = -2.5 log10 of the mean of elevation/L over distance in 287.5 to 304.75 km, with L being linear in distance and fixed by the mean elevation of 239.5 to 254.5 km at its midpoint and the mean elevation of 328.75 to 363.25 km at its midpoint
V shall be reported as 0.07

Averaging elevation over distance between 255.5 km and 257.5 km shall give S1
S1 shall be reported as 116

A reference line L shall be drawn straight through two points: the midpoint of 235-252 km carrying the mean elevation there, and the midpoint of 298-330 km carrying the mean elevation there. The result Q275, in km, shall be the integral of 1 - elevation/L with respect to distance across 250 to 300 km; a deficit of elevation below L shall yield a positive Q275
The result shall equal 5.35 km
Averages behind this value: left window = 122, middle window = 105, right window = 113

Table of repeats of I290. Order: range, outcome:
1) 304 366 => 116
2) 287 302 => 116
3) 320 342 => 117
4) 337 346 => 114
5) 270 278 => 62.8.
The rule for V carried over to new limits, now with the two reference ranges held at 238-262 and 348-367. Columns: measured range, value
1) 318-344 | -0.03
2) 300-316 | 0.07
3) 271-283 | 0.36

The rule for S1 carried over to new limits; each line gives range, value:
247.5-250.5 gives 123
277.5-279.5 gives 97.6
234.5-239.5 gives 122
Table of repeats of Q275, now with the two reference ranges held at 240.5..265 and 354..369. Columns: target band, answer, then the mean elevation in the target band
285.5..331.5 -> -0.70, 116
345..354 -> 0.05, 112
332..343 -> -0.19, 115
